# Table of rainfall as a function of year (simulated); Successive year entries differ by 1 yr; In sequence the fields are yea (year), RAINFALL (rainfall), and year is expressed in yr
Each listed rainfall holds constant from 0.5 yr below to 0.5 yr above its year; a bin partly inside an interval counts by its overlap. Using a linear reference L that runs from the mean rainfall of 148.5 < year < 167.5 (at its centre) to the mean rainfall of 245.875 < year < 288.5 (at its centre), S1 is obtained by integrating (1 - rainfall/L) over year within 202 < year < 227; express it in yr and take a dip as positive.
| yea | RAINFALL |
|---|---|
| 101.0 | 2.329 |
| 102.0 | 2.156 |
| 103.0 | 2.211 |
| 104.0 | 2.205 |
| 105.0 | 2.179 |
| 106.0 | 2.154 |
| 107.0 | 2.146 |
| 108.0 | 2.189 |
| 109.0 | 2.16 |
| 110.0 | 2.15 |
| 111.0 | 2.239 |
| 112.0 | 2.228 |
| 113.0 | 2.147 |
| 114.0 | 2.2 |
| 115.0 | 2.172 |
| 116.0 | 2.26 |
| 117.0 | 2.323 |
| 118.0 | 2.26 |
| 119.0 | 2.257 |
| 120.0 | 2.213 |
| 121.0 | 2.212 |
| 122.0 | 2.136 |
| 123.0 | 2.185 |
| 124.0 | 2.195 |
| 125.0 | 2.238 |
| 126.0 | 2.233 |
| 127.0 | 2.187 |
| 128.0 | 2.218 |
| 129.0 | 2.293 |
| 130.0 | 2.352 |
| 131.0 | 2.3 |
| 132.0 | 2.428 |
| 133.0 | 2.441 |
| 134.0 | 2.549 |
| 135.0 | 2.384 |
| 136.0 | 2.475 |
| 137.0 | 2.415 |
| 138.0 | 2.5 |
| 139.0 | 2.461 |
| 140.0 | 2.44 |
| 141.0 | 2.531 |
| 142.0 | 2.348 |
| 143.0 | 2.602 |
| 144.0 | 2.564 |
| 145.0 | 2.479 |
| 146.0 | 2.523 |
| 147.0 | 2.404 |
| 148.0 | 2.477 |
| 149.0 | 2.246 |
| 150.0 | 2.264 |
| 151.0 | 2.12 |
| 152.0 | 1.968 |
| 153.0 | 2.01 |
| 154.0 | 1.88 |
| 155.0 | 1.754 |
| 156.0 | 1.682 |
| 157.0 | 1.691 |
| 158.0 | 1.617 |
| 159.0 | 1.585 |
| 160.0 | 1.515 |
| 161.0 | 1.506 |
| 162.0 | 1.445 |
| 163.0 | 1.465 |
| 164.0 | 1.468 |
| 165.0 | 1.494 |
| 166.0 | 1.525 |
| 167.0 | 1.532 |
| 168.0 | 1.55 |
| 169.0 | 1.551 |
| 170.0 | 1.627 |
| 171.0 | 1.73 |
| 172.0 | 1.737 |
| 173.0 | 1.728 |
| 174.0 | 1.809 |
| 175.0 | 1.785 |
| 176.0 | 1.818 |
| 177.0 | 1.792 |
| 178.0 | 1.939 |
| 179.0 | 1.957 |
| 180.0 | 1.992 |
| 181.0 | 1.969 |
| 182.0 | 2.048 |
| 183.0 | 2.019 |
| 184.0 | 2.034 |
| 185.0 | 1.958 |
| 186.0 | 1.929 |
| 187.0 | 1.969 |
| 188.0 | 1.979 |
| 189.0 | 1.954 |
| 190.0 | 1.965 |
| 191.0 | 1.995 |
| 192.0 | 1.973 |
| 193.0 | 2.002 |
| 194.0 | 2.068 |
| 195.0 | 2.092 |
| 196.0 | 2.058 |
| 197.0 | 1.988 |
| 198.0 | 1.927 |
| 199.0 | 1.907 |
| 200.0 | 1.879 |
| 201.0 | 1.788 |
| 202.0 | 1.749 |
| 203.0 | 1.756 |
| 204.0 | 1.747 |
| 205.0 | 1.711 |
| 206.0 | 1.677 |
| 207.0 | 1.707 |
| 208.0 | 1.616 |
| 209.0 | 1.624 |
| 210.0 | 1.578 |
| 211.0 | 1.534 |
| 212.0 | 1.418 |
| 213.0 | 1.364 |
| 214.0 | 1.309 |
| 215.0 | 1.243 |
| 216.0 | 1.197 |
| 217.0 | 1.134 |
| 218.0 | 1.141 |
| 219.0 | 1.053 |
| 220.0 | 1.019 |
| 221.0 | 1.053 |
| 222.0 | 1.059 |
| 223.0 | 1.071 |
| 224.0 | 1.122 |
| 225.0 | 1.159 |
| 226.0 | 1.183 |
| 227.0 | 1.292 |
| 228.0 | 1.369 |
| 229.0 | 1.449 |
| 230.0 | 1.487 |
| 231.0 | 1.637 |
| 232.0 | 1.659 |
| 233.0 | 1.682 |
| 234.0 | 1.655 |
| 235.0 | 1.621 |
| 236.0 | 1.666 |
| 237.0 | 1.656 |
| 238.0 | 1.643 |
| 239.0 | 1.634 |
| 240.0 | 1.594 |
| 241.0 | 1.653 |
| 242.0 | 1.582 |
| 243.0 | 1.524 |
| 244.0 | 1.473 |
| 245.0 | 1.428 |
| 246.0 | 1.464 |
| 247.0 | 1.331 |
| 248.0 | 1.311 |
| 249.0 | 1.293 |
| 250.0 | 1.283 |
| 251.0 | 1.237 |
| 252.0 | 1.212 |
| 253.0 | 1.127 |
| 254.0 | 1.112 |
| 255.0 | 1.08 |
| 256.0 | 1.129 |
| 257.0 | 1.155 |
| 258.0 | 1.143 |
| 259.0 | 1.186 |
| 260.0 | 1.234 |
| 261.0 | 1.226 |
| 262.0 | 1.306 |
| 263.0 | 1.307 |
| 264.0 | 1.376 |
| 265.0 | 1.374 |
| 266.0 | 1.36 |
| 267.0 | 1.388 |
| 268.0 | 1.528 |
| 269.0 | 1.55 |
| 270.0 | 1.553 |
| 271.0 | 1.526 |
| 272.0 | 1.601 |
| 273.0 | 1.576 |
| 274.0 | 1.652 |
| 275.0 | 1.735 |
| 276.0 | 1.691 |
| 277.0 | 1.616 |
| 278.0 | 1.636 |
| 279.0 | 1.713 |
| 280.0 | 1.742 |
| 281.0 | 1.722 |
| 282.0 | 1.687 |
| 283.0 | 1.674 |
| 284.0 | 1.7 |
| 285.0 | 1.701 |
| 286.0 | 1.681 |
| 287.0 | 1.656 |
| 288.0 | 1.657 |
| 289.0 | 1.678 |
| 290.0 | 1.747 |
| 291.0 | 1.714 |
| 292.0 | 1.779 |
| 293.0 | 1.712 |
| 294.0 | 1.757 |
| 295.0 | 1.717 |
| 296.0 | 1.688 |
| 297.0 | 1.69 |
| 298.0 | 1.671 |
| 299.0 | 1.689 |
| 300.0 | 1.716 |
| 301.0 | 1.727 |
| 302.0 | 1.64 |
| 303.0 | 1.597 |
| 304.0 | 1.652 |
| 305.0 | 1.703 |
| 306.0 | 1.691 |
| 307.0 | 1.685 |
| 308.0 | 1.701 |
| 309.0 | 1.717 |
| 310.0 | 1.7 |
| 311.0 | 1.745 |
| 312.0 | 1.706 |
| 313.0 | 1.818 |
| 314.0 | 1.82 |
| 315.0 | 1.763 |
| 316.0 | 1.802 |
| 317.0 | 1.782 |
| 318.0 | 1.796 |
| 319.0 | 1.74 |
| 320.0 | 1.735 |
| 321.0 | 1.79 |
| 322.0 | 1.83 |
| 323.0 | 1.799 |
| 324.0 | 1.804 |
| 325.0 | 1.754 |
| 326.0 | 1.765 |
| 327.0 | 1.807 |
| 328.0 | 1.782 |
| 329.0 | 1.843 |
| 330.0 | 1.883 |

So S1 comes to 3.5 yr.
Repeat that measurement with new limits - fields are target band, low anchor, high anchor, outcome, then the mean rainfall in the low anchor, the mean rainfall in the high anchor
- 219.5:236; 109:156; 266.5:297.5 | 4.6 yr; 2.28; 1.66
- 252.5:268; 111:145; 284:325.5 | 5.2 yr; 2.33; 1.73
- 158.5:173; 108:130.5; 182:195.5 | 3.6 yr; 2.22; 2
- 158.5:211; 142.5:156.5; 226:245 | 3.9 yr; 2.21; 1.56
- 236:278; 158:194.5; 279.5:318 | 7.8 yr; 1.79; 1.71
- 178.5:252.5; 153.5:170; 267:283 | 0.0 yr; 1.58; 1.63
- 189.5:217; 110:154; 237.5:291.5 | 2.1 yr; 2.31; 1.48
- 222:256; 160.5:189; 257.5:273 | 2.0 yr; 1.77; 1.38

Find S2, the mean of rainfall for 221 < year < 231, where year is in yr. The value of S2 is 1.25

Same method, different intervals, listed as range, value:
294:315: 1.71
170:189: 1.89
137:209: 1.92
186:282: 1.52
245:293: 1.47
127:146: 2.43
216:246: 1.4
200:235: 1.43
